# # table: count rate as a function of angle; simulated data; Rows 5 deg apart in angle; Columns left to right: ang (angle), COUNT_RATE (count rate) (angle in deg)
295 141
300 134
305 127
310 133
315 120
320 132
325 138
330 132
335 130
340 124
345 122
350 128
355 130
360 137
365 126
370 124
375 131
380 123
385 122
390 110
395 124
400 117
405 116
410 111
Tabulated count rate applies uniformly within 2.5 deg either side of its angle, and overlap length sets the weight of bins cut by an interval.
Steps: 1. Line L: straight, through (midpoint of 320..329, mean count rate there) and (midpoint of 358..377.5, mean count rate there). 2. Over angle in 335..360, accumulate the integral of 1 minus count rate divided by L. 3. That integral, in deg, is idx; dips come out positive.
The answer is 0.9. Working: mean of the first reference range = 135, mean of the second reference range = 129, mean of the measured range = 128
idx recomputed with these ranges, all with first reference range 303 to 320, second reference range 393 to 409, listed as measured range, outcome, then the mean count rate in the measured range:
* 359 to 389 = -1.2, 126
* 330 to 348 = -0.3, 126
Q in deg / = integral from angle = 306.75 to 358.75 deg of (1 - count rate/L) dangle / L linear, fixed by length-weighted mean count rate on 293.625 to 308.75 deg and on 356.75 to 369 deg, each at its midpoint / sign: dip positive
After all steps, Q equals 1.1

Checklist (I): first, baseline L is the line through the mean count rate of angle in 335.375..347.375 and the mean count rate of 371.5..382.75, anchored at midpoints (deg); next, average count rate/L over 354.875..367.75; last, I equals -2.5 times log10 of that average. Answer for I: -0.047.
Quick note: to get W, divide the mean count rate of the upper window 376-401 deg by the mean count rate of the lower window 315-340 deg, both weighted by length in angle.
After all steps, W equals 0.92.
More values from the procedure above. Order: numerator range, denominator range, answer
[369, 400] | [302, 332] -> 0.93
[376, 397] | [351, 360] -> 0.92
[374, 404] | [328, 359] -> 0.94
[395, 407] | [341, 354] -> 0.94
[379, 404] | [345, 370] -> 0.92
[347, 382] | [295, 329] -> 0.98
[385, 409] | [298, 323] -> 0.90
